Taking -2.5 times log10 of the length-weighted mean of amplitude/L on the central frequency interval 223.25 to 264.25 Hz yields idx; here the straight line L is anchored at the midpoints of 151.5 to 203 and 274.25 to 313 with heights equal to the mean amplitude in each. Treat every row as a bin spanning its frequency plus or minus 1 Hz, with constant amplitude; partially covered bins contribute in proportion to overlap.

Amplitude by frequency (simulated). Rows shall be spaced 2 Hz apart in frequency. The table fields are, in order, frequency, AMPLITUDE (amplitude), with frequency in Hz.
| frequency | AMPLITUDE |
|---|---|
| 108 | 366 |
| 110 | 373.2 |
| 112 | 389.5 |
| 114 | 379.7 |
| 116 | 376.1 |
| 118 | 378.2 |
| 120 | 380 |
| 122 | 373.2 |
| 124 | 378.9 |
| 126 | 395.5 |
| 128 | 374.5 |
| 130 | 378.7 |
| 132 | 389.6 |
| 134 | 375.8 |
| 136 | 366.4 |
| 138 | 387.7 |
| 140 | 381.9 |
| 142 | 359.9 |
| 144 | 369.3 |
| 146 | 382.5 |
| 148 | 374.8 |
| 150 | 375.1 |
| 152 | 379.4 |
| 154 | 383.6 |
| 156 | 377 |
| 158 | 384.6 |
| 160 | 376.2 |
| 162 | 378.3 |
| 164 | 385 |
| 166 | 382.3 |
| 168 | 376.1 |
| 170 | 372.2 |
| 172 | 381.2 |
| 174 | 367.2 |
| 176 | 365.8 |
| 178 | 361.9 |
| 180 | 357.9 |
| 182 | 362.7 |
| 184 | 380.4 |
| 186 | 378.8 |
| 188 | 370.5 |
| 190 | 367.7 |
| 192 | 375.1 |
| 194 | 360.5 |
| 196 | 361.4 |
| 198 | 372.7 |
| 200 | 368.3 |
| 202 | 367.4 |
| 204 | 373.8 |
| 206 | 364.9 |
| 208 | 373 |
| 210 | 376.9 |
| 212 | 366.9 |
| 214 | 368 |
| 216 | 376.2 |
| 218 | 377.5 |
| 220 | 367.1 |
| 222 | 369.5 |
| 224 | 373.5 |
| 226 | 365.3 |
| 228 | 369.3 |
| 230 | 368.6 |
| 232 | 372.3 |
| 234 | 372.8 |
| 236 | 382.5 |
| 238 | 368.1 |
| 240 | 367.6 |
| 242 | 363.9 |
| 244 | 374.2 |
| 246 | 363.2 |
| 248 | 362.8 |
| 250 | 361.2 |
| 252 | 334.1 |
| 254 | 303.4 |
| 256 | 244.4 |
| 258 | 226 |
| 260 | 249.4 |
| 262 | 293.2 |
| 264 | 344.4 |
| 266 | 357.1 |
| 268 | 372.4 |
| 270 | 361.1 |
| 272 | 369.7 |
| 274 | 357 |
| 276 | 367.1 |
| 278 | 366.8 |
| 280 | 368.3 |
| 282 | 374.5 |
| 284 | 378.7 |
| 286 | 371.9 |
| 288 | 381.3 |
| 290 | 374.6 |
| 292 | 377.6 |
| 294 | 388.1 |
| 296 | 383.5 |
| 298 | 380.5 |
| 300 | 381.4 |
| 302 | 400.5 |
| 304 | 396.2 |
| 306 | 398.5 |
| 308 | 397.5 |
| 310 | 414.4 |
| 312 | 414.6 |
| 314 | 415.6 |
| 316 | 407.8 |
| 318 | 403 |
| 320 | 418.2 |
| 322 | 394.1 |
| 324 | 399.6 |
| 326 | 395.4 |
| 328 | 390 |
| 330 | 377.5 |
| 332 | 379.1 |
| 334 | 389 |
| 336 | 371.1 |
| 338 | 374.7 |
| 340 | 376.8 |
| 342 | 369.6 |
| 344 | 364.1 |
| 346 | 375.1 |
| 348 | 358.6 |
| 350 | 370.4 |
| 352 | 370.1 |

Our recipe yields 0.12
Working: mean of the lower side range 373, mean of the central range 341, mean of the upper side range 385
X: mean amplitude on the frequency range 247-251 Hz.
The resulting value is 362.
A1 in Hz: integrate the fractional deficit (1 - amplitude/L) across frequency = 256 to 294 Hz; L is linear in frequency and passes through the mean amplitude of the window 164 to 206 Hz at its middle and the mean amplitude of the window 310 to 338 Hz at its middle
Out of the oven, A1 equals 3.9 Hz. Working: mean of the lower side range 370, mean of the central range 348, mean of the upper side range 396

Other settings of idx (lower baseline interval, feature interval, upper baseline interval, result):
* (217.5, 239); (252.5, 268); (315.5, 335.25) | 0.27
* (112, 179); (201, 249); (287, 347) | 0.04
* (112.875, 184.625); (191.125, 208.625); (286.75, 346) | 0.03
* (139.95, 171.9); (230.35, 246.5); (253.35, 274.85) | -0.12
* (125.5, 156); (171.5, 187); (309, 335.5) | 0.04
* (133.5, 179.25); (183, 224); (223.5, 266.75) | -0.04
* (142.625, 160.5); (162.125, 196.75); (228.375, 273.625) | -0.01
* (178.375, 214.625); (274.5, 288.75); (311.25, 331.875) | 0.05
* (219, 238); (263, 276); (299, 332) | 0.07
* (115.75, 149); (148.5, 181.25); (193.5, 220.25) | 0.00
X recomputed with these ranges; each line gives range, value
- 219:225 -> 370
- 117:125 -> 378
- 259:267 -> 311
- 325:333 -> 386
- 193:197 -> 361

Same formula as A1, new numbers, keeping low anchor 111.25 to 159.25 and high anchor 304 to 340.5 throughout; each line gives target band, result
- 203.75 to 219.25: 0.5 Hz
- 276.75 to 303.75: 0.9 Hz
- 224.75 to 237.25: 0.5 Hz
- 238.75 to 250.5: 0.7 Hz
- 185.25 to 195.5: 0.4 Hz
